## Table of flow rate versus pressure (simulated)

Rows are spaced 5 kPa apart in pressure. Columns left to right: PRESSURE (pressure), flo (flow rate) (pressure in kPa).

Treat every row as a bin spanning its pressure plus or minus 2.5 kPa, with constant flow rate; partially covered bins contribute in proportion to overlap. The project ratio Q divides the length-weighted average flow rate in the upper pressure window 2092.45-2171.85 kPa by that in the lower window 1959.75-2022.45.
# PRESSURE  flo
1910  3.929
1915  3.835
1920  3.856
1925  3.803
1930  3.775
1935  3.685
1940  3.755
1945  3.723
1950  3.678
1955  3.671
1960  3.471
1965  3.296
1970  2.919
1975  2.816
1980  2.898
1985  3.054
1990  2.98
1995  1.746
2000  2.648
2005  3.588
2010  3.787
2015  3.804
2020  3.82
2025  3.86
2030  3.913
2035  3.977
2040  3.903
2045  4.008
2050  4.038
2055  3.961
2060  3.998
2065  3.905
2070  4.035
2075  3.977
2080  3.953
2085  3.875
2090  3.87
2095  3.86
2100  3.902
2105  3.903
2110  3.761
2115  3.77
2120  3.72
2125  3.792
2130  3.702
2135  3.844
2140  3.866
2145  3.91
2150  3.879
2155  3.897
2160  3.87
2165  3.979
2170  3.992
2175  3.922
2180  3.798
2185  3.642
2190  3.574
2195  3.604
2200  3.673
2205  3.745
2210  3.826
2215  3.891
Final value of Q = 1.2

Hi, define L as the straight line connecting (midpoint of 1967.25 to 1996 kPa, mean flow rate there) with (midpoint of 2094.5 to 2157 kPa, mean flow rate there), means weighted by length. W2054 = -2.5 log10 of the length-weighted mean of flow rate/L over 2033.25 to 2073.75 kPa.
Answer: -0.20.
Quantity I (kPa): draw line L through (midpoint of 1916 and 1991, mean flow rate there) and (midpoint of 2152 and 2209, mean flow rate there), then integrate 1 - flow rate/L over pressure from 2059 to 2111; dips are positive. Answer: -3.9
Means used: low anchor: 3.44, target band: 3.91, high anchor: 3.79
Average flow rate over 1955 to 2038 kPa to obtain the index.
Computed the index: 3.3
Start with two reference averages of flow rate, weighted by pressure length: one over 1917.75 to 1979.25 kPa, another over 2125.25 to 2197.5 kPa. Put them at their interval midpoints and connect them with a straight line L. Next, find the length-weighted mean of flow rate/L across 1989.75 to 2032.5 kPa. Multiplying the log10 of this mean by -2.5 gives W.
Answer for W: 0.07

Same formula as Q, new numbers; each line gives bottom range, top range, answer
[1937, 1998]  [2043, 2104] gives 1.25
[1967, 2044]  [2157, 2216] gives 1.14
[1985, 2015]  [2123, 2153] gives 1.27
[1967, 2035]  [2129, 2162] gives 1.19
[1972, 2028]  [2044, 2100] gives 1.24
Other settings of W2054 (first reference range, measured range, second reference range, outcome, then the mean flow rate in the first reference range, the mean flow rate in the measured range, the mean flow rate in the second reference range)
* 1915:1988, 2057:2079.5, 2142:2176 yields -0.07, 3.47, 3.98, 3.92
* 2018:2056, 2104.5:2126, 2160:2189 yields 0.03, 3.94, 3.78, 3.85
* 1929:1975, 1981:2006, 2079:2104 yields 0.29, 3.51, 2.76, 3.89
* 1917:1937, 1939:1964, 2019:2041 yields 0.05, 3.78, 3.63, 3.9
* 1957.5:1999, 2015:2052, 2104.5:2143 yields -0.21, 2.89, 3.92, 3.79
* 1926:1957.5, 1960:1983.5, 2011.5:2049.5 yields 0.24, 3.72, 3.04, 3.9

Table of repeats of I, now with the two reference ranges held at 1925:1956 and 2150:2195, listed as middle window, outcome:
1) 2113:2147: 0.1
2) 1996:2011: 2.5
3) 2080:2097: -0.4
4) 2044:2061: -1.0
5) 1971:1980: 2.1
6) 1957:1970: 1.5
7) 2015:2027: -0.2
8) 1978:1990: 2.4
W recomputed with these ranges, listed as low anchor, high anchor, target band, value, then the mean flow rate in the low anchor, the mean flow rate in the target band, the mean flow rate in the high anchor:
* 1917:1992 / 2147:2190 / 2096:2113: -0.036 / 3.43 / 3.85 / 3.86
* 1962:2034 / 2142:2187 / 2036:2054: -0.164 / 3.24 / 3.98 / 3.88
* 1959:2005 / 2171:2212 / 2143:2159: -0.094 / 2.89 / 3.89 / 3.73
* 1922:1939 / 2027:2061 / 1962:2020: 0.246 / 3.76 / 3.09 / 3.97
